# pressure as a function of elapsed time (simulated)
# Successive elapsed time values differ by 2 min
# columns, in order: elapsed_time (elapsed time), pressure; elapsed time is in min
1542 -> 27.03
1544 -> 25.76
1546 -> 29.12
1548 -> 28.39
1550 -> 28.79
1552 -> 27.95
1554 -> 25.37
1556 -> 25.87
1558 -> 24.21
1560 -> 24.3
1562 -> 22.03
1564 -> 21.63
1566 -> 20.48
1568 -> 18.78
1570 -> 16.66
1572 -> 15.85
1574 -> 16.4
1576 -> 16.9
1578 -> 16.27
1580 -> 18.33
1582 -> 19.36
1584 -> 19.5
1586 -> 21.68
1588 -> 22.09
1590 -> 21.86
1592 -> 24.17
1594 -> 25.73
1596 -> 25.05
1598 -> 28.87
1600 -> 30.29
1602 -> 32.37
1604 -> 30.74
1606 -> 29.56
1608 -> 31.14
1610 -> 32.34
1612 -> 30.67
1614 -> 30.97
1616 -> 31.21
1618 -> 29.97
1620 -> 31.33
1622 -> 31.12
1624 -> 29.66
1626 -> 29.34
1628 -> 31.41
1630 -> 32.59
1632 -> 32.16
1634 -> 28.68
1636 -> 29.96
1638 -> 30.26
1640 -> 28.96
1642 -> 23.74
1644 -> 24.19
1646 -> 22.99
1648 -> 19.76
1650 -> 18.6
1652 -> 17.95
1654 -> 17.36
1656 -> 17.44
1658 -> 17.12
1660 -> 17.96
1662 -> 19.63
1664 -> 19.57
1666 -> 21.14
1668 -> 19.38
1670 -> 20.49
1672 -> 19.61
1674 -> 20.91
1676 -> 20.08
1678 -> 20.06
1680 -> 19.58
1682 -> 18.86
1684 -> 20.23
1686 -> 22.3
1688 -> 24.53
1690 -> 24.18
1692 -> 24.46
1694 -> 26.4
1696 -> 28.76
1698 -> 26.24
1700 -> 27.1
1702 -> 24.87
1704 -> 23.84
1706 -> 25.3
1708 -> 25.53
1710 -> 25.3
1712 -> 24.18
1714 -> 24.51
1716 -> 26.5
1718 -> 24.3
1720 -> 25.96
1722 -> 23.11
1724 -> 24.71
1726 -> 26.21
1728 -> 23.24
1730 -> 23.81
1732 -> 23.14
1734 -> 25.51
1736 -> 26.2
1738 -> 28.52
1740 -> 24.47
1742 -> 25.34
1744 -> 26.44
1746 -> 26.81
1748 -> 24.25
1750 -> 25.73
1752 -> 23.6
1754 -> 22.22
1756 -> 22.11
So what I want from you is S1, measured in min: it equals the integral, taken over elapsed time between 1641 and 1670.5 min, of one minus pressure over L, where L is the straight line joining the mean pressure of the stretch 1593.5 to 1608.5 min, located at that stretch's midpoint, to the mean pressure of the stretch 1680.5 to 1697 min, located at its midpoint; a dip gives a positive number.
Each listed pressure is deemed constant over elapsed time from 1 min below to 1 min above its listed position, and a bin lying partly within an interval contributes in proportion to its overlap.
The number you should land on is 6.8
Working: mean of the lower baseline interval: 29.3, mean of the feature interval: 19.8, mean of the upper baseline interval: 23.6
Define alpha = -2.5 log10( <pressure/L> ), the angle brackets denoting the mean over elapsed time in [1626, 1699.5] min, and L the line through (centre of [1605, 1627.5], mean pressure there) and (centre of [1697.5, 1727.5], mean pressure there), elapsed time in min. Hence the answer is 0.21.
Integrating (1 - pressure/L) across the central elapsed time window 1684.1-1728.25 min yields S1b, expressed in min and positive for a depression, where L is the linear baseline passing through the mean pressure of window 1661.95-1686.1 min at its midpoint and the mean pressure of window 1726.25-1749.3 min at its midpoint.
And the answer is -4.55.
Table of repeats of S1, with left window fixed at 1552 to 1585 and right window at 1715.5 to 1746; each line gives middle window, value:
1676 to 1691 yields 1.6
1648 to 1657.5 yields 2.0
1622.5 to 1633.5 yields -4.4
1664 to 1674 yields 1.4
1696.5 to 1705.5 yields -0.5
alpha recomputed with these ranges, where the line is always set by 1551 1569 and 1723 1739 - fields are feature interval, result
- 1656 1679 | 0.25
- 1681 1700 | 0.03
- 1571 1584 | 0.33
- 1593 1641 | -0.25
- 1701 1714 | 0.00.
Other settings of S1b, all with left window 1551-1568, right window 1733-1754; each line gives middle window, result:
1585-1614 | -4.4 min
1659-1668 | 1.9 min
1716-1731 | 0.4 min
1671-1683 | 2.4 min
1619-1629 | -2.6 min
